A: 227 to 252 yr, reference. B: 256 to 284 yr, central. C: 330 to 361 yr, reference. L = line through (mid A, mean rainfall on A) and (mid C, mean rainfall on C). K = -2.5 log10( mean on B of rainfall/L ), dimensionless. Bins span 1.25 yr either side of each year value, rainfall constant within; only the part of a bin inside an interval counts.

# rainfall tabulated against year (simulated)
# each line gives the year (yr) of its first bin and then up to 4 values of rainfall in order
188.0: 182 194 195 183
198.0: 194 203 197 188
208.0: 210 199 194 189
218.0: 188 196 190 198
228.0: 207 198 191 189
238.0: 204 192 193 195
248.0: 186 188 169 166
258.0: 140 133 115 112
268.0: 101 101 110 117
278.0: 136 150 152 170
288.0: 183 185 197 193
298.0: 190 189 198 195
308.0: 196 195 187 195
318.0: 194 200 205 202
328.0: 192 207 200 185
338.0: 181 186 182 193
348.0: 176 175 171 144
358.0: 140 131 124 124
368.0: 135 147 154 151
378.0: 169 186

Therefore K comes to 0.44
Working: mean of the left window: 194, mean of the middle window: 125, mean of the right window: 175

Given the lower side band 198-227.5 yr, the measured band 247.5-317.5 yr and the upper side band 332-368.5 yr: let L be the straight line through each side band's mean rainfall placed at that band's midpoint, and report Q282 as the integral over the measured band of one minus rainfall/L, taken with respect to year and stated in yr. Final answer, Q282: 6.3 yr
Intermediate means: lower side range 196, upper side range 163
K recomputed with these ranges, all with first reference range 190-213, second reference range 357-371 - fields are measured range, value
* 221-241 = -0.068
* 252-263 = 0.181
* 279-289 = 0.007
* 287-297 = -0.180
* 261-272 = 0.486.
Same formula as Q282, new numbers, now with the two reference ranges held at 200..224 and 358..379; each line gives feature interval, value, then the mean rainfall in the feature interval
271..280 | 2.7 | 122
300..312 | -2.3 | 195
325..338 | -3.5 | 195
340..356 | -3.0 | 176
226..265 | 1.5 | 177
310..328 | -4.3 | 197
